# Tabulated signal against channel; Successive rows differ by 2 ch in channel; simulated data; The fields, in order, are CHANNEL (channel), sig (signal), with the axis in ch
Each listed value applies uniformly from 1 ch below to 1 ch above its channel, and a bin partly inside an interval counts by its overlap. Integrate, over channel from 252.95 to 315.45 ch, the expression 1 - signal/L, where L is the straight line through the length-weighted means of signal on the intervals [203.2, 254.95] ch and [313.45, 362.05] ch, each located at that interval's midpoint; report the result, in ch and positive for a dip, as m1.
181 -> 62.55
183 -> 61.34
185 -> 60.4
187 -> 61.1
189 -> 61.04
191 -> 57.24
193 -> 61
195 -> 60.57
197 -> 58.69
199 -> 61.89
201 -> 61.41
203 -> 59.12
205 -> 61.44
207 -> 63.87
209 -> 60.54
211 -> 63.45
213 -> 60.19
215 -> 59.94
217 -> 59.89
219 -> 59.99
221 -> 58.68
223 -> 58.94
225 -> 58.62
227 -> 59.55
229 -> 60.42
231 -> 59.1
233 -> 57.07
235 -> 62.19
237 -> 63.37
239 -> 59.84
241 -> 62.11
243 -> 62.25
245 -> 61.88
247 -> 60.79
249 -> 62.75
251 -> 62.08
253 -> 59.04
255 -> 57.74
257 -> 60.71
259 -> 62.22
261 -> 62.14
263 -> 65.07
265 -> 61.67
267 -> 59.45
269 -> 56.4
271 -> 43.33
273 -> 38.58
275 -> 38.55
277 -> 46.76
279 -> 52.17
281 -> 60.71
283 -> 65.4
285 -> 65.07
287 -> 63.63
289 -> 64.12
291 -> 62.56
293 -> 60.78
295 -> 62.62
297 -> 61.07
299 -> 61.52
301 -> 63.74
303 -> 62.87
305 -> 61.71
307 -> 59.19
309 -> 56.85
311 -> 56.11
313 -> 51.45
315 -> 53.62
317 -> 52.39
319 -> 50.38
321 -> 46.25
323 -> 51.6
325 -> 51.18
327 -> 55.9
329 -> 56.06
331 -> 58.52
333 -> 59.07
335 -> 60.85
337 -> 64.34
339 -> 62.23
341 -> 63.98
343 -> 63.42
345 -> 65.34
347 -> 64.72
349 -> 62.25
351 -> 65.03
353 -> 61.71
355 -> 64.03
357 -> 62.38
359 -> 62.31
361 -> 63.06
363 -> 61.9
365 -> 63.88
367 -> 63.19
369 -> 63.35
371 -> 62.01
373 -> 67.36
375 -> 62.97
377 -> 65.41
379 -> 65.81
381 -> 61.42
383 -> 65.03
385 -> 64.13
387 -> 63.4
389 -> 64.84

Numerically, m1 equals 1.9 ch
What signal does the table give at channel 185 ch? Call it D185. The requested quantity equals 60.4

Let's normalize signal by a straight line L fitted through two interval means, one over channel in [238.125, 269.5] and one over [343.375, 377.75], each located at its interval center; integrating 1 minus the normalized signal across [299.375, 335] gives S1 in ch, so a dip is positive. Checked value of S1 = 3.76 ch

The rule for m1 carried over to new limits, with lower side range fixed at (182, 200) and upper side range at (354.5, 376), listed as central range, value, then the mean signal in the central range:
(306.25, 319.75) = 1.8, 54.3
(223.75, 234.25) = 0.3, 59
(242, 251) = -0.1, 61.9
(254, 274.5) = 1.8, 56.3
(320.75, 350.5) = 1.6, 59.5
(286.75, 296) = -0.1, 62.7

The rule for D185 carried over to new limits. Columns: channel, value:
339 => 62.23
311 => 56.11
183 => 61.34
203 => 59.12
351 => 65.03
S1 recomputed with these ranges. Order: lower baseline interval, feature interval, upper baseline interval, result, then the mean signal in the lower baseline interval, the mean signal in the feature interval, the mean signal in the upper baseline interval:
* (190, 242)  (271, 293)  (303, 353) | 1.4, 60.4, 55.4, 58.2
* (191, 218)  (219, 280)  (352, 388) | 3.7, 60.8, 57.8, 63.5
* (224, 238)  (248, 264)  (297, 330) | -0.7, 60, 61.5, 55.8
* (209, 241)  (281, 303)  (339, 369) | -0.4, 60.2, 62.9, 63.3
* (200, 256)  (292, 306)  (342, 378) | 0.0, 60.6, 62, 63.6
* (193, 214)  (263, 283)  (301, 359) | 2.5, 61.1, 52.3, 58.8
